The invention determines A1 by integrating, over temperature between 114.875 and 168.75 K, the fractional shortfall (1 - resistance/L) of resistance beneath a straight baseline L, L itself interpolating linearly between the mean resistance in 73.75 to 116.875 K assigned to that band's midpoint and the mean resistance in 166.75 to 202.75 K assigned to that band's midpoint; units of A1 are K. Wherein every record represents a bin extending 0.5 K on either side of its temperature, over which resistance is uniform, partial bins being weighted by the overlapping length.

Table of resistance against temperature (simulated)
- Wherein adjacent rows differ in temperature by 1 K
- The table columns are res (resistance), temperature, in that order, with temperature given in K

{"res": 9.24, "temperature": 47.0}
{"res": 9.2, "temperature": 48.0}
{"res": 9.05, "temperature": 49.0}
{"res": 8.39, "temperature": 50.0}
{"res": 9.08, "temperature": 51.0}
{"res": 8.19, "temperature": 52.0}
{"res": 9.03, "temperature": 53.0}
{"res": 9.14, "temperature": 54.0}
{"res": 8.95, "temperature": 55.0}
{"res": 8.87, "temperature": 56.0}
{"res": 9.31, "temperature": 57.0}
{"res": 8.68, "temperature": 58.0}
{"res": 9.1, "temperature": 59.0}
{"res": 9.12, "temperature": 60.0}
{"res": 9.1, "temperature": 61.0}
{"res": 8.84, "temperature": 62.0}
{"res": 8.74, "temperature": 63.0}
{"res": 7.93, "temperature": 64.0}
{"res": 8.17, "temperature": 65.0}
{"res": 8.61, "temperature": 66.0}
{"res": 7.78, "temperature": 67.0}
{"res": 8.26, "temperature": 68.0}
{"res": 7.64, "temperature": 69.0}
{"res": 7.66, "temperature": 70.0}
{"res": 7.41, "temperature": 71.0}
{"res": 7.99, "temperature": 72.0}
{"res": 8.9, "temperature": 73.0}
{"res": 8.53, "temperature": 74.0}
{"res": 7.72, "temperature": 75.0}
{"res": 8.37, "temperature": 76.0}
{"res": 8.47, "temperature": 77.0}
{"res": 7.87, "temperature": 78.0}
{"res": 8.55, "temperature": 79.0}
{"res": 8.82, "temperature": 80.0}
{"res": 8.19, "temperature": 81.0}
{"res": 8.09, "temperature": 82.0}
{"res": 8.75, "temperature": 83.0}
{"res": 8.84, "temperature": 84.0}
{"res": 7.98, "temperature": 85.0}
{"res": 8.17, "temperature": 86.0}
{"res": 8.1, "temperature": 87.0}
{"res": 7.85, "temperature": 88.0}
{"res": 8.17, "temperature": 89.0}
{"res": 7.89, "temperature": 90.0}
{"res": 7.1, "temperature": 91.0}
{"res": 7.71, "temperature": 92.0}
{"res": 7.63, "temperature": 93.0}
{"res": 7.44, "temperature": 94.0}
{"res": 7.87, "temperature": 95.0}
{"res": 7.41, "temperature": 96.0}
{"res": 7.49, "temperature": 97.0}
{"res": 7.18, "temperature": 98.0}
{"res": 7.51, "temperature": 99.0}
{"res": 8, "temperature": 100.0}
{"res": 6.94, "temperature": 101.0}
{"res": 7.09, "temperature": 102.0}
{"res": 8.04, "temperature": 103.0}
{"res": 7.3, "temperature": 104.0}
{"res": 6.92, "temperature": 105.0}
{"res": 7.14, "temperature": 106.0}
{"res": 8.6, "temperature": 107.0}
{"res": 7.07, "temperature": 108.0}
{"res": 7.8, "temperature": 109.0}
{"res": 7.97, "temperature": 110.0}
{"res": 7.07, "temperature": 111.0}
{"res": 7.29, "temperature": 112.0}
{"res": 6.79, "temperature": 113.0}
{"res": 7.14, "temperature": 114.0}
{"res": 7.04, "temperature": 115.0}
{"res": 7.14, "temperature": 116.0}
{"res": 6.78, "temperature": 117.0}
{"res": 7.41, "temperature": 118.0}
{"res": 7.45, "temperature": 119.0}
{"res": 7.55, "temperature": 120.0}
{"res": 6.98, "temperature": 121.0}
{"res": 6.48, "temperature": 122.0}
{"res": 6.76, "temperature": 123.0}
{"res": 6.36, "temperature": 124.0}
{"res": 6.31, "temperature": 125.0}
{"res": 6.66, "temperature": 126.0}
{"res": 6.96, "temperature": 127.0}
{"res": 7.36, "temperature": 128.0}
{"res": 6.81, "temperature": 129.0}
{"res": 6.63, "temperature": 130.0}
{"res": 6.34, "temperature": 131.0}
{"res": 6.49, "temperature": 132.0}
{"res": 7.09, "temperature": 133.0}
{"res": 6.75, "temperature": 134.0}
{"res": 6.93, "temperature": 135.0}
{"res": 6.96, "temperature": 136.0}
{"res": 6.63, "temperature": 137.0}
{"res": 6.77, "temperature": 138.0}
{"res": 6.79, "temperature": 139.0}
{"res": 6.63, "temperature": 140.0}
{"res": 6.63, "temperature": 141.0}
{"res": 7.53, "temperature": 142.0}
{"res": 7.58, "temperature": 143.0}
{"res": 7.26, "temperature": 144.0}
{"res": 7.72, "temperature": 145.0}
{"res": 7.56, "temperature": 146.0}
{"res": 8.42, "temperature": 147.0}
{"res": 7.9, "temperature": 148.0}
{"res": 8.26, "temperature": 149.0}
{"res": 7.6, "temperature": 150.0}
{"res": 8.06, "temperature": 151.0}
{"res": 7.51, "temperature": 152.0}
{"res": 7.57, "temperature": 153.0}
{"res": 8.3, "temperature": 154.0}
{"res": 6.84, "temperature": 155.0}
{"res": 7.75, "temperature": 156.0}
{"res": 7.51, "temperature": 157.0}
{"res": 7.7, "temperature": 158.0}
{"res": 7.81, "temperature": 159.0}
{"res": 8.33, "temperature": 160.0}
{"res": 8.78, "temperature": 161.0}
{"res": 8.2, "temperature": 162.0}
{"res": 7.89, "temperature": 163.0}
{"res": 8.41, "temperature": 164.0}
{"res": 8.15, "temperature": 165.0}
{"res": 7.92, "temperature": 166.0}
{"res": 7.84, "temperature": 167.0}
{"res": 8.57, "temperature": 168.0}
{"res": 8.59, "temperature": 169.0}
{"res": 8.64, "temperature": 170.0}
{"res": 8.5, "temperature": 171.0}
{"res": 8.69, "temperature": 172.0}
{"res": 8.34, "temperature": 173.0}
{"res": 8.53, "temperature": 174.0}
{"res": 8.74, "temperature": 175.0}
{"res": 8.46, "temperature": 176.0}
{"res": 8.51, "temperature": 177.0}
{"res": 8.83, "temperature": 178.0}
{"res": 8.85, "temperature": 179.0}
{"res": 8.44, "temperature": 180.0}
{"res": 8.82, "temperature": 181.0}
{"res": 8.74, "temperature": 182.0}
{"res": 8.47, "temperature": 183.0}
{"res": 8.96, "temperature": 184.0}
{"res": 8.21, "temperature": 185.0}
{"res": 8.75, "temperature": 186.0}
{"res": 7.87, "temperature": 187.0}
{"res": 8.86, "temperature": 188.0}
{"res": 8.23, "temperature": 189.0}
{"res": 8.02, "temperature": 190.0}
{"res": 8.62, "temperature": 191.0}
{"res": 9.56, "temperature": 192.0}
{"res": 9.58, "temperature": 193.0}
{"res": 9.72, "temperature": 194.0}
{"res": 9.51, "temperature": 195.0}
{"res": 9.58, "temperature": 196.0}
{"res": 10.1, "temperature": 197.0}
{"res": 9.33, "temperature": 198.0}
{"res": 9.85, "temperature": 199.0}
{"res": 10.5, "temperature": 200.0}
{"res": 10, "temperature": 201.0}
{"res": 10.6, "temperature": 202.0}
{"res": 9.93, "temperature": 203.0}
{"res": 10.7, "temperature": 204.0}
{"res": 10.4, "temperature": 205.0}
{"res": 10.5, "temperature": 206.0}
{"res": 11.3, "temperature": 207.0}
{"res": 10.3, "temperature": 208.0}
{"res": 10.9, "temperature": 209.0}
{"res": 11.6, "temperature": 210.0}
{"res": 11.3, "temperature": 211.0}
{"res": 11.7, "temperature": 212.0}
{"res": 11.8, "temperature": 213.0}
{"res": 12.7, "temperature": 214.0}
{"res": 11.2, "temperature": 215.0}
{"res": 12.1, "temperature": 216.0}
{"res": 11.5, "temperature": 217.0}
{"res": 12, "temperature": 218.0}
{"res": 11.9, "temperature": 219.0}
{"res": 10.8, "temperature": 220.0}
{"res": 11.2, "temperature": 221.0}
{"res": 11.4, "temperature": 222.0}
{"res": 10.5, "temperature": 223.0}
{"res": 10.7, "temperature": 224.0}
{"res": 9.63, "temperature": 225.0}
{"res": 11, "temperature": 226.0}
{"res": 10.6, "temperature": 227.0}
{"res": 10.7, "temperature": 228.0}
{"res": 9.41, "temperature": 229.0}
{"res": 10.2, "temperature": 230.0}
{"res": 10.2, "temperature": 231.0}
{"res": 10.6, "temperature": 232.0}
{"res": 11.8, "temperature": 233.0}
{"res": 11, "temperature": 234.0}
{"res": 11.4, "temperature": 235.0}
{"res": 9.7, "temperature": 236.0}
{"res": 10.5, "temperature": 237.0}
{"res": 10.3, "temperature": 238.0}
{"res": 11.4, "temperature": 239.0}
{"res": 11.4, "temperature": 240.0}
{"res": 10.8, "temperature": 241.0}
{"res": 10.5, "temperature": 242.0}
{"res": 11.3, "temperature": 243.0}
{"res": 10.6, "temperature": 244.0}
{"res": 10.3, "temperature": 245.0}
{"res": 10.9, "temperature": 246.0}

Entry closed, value 6.4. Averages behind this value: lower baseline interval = 7.73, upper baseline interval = 8.94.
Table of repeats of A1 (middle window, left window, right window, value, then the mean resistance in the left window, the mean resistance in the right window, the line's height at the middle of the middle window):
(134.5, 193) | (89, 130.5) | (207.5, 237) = 6.5 K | 7.26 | 11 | 9.06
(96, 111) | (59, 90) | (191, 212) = 2.2 K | 8.29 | 10.3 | 8.74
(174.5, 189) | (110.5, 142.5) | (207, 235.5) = 1.1 K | 6.89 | 11.1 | 9.33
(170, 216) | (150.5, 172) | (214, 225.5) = 0.9 K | 8.06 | 11.2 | 9.79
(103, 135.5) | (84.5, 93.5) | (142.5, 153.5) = 3.1 K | 7.84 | 7.77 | 7.8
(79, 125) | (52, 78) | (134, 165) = 3.2 K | 8.47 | 7.59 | 8.09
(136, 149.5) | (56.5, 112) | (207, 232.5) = 2.9 K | 8.01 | 11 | 9.32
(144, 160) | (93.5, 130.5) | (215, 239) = 1.3 K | 7.21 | 10.9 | 8.48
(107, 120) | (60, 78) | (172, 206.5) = 1.9 K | 8.26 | 9.17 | 8.6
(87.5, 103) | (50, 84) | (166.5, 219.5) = 2.1 K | 8.48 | 9.68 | 8.75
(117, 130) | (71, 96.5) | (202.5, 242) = 2.9 K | 8.08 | 10.9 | 8.9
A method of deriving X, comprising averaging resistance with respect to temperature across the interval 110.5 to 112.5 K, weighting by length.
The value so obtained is 7.18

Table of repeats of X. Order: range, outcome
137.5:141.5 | 6.71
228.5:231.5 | 9.94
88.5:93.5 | 7.7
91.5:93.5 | 7.67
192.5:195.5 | 9.6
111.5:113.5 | 7.04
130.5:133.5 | 6.64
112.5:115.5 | 6.99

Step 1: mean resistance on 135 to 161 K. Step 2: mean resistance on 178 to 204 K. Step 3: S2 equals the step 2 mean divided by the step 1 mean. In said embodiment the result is 1.2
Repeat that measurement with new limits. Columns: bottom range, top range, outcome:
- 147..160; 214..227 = 1.44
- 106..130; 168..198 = 1.24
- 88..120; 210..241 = 1.48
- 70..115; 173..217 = 1.25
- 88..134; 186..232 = 1.44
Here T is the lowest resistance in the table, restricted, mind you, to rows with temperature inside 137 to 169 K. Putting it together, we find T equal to 6.63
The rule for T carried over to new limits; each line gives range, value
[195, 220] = 9.33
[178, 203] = 7.87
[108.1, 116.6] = 6.79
